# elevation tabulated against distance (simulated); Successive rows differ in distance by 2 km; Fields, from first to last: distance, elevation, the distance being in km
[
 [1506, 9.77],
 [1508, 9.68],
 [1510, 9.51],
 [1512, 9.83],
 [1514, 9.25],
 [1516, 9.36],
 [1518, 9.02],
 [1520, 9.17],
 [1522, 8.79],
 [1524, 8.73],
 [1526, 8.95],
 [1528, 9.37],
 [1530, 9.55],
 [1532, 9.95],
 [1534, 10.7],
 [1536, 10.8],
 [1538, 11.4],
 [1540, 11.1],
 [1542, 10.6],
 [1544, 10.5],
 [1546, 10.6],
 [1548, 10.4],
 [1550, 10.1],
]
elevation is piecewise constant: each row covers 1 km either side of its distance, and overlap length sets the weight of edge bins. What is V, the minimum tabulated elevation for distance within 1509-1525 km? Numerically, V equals 8.73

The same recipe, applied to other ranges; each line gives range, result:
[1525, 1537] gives 8.95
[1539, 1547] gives 10.5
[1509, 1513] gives 9.51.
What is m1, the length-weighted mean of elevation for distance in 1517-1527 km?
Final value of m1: 8.93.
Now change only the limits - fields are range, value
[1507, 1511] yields 9.59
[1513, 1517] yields 9.3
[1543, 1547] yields 10.6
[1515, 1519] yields 9.19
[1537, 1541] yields 11.2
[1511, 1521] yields 9.33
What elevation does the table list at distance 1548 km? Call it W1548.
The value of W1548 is 10.4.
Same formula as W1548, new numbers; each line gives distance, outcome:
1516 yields 9.36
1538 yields 11.4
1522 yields 8.79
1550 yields 10.1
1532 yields 9.95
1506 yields 9.77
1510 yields 9.51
